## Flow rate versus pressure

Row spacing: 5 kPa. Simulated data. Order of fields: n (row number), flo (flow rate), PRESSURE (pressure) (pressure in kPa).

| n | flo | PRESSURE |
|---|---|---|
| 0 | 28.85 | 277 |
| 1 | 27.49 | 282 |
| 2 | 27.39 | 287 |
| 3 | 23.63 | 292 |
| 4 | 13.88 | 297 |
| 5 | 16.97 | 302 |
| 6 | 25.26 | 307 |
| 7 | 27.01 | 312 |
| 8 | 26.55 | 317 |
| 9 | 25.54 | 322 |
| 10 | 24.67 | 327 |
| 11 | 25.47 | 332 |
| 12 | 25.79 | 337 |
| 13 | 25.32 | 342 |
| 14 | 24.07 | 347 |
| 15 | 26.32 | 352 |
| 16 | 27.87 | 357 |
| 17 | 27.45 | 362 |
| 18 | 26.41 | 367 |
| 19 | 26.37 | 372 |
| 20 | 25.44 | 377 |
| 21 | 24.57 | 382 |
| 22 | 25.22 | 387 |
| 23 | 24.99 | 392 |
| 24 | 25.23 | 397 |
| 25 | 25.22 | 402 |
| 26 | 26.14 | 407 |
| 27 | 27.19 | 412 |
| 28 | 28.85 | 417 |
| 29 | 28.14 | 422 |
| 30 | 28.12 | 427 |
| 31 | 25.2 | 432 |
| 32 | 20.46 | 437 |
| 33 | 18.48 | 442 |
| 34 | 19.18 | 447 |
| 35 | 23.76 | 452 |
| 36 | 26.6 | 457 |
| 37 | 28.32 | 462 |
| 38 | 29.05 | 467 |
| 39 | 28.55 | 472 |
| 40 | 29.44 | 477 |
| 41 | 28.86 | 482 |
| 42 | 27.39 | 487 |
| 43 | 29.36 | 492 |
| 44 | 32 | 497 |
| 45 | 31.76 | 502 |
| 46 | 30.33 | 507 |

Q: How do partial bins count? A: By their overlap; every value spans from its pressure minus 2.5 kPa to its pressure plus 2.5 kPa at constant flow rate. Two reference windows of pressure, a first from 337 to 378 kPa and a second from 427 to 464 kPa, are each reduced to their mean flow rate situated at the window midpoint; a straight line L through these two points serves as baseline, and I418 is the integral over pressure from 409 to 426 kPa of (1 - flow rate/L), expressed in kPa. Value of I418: -2.6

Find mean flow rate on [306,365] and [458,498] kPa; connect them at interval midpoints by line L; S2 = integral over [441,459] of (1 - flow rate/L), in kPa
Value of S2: 3.9 kPa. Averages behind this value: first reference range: 26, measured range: 22.2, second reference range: 28.9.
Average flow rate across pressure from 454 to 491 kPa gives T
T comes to 28.3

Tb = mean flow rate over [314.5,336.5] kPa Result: 25.6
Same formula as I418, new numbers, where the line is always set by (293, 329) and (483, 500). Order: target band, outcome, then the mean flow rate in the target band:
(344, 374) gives -2.1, 26.4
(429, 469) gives 5.9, 23.9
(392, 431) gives -0.3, 26.8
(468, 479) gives 0.0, 29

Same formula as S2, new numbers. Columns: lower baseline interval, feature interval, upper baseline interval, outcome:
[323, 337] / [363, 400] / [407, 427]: 1.69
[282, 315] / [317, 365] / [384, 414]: -3.75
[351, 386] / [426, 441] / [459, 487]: 2.23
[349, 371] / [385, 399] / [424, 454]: 0.01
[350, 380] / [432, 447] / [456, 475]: 4.02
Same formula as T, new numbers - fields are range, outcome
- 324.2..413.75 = 25.8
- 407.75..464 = 24.9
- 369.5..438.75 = 25.9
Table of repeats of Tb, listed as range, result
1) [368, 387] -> 25.5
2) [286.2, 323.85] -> 23.1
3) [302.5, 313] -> 24.3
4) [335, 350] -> 25.1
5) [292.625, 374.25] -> 24.7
